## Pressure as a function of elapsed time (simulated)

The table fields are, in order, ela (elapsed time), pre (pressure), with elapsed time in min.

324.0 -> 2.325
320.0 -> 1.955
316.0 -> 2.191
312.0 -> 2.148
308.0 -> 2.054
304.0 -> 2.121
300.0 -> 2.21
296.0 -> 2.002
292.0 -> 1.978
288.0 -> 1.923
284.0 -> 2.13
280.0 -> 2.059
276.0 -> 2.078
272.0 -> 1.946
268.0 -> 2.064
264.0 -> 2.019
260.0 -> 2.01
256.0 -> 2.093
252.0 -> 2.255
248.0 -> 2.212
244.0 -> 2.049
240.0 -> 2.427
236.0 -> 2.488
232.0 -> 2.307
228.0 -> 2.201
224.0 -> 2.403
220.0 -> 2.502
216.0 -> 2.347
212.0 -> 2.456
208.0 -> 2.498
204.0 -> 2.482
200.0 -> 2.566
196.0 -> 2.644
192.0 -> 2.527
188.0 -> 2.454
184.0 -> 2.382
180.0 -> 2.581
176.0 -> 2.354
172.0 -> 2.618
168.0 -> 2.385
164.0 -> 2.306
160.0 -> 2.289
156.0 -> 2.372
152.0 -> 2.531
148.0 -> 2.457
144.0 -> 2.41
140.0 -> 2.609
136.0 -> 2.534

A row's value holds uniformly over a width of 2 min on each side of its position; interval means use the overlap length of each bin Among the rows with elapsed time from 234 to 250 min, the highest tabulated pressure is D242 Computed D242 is 2.488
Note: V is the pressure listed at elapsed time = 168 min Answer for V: 2.385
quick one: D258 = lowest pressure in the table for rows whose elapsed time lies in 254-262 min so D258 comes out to 2.01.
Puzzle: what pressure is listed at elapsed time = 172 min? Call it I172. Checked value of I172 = 2.618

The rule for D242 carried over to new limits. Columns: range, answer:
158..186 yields 2.618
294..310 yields 2.21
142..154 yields 2.531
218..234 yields 2.502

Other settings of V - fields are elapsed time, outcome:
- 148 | 2.457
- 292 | 1.978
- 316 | 2.191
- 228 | 2.201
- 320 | 1.955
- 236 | 2.488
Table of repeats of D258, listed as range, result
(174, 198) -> 2.354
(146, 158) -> 2.372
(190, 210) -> 2.482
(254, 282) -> 1.946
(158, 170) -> 2.289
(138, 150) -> 2.41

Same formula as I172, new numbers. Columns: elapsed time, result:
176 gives 2.354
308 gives 2.054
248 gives 2.212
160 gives 2.289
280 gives 2.059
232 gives 2.307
